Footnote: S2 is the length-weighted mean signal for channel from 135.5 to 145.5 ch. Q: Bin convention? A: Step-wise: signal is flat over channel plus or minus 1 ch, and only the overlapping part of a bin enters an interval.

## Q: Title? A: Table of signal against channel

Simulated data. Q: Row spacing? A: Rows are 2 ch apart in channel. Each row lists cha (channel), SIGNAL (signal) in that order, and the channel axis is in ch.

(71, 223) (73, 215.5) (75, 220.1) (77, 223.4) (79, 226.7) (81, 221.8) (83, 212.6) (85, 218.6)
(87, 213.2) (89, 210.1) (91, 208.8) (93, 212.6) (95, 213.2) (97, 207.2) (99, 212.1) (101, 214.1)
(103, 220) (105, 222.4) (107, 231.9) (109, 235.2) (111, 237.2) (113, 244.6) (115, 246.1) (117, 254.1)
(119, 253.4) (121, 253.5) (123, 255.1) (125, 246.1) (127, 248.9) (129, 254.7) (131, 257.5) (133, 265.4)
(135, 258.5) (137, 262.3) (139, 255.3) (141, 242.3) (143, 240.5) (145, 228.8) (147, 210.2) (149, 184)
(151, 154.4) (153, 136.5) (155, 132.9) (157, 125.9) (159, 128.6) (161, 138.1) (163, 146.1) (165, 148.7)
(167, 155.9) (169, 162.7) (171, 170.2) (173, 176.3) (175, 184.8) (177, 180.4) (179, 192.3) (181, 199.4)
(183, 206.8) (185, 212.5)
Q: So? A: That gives 247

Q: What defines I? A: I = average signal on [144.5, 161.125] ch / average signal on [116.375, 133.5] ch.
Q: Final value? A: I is 0.6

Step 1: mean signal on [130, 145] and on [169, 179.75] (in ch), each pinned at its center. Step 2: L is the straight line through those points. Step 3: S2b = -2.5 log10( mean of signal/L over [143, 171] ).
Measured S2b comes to 0.31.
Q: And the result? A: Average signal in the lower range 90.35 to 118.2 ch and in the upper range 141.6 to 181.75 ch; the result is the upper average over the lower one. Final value 0.8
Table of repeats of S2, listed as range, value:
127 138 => 259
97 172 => 212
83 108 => 215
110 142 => 252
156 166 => 137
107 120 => 244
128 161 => 206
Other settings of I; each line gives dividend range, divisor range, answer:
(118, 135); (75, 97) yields 1.18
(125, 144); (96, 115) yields 1.12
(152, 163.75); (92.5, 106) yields 0.63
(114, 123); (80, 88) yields 1.16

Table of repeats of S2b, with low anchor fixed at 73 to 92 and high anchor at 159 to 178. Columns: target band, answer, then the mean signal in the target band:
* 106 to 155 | -0.25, 234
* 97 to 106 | -0.06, 216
